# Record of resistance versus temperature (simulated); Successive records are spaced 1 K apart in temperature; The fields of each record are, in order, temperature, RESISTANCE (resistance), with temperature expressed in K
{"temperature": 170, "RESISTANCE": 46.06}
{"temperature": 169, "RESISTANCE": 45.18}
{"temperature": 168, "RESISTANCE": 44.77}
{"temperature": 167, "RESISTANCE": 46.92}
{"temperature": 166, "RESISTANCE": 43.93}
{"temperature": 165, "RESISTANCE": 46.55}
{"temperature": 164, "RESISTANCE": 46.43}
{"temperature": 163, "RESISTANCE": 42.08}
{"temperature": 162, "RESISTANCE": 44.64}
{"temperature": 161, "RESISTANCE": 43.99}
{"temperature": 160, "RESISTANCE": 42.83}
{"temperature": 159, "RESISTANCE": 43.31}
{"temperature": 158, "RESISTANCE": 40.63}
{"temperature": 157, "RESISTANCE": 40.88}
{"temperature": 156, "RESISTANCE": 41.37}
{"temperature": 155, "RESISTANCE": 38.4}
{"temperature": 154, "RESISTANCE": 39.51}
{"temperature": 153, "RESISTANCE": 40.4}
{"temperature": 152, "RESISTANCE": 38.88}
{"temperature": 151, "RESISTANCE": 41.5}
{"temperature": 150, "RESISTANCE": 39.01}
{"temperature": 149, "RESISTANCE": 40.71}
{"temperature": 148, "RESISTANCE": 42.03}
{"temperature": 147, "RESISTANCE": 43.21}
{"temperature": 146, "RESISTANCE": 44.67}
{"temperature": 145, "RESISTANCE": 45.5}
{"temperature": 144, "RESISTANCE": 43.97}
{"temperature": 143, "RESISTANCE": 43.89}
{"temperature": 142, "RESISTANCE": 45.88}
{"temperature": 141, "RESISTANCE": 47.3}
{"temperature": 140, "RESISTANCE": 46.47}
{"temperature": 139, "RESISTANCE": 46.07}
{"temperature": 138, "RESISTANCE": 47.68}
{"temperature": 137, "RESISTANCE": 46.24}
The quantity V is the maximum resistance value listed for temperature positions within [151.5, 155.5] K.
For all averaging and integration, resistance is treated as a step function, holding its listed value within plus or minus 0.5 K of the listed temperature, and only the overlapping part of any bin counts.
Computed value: 40.4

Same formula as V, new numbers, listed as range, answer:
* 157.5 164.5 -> 46.43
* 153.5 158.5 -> 41.37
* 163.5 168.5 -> 46.92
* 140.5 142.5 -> 47.3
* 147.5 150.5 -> 42.03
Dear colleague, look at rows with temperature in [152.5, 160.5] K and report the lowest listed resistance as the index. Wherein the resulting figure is 38.4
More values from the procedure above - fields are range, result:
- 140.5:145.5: 43.89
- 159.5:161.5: 42.83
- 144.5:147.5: 43.21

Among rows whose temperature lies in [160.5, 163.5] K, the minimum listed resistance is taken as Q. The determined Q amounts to 42.08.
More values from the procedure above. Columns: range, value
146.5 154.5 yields 38.88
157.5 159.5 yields 40.63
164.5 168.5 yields 43.93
